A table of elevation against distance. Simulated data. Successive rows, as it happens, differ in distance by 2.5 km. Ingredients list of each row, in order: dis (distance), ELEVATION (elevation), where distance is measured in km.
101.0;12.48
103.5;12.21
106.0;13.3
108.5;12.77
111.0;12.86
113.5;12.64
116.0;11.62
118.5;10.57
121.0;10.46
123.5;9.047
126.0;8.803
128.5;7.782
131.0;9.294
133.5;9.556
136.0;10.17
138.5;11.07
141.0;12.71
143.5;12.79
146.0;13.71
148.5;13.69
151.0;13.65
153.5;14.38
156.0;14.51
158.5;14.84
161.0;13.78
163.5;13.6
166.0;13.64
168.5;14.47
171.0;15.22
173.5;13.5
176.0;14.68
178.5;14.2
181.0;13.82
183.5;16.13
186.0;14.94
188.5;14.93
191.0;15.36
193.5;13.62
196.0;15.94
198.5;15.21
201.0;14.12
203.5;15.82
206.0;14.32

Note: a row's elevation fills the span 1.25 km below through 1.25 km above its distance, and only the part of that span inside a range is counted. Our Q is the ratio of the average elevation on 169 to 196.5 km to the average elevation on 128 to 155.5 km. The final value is 1.2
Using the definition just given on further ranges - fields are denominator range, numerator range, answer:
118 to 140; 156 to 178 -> 1.48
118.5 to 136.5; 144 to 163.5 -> 1.50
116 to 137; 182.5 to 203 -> 1.57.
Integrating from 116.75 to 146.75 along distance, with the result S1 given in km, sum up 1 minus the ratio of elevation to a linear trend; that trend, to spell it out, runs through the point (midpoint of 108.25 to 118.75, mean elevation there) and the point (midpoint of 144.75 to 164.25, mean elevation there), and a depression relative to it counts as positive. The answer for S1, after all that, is 5.9 km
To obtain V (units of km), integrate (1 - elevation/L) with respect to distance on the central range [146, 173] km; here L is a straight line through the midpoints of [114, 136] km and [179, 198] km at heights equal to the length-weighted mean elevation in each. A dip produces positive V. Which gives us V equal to -3.40 km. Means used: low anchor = 9.77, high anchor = 14.9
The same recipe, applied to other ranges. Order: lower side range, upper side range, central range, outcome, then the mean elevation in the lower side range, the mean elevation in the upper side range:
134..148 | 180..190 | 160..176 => -0.3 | 12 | 15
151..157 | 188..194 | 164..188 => 0.1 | 14.3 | 14.7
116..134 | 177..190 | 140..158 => -3.1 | 9.51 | 14.8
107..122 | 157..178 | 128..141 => 2.8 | 11.9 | 14.2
